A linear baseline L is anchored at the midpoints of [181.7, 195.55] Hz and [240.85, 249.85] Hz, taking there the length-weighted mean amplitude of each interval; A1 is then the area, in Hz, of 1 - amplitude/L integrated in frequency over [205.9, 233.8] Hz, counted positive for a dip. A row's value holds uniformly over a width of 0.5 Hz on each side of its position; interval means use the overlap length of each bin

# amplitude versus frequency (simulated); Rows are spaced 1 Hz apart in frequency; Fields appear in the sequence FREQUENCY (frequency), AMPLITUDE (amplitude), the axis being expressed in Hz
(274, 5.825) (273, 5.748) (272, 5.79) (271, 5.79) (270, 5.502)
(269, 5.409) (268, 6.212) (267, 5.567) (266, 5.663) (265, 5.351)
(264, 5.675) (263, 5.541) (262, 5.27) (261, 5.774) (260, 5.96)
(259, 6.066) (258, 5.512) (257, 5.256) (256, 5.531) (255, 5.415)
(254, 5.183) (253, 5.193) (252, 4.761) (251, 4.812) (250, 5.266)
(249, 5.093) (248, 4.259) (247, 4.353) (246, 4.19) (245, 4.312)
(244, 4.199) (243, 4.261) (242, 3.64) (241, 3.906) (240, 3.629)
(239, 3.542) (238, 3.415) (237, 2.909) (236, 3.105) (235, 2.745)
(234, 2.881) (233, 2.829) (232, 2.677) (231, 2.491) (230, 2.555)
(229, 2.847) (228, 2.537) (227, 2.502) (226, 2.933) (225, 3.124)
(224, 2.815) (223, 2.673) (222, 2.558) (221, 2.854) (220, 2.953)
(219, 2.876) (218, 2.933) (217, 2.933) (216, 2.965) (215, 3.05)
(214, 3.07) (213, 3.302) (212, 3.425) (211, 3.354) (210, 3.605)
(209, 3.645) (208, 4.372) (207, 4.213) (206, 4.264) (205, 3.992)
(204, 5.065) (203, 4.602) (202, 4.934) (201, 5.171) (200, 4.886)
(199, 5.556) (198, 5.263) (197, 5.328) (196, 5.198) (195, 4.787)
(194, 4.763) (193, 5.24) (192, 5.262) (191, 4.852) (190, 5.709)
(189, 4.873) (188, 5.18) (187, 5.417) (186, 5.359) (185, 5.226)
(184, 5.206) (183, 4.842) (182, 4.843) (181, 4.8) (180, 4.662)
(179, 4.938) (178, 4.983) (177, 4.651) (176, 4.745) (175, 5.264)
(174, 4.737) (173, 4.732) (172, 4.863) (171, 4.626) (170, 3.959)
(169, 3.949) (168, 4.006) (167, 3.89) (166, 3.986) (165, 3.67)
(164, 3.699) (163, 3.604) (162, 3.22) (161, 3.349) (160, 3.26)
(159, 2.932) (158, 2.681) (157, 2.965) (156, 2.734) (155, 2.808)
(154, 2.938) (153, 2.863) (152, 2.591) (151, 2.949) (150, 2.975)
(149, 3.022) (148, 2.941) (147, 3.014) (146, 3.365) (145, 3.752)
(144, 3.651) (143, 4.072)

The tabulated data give 9.6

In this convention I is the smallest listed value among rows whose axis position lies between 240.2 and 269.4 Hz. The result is 3.64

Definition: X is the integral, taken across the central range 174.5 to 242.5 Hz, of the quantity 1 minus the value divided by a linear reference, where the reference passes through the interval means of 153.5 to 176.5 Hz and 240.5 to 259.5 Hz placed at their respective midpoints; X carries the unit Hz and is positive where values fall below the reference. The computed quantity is 3.8 Hz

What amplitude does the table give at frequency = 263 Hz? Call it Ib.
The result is 5.541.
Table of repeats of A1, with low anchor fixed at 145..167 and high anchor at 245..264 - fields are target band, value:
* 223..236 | 5.32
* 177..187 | -3.52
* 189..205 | -4.30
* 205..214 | 1.07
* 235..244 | 2.46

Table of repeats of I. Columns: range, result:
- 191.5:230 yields 2.502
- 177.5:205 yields 3.992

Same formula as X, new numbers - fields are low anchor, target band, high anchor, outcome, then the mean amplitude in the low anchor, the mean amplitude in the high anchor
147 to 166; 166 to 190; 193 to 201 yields -3.5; 3.09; 5.12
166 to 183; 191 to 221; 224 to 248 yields -1.5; 4.59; 3.3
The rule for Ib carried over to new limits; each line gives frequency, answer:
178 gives 4.983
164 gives 3.699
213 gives 3.302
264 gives 5.675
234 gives 2.881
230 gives 2.555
